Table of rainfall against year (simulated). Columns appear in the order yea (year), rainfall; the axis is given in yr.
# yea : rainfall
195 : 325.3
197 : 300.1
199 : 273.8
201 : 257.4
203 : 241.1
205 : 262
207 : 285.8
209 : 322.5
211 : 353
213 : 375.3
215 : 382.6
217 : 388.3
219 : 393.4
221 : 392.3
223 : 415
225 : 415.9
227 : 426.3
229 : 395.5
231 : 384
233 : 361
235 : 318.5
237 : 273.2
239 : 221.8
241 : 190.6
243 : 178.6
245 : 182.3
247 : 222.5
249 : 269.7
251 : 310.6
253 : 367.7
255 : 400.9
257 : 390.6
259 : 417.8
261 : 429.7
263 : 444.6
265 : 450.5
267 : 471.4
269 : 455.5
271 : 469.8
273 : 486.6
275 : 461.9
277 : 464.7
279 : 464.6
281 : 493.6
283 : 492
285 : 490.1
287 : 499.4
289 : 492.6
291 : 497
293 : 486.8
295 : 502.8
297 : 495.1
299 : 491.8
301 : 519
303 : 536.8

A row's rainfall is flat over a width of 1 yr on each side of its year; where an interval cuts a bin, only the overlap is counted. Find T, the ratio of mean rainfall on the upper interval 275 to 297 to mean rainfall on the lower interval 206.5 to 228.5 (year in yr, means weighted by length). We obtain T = 1.28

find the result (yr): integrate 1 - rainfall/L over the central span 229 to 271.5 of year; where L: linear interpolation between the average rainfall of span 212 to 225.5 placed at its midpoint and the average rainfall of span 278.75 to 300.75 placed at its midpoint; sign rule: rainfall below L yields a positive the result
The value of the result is 9.38 yr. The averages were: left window 394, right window 493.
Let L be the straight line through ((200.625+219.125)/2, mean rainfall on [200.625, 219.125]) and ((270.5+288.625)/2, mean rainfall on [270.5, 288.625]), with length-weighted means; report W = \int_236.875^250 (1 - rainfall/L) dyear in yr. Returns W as 6.03 yr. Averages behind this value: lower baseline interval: 325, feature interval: 216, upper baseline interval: 481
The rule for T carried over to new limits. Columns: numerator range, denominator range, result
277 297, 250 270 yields 1.18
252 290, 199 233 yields 1.29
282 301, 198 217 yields 1.60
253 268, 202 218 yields 1.30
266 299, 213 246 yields 1.45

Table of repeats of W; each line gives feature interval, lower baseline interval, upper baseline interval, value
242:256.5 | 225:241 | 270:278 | 4.16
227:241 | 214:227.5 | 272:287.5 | 3.17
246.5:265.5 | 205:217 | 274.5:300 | 2.52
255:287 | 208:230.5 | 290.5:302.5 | 0.35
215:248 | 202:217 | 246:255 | -1.11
